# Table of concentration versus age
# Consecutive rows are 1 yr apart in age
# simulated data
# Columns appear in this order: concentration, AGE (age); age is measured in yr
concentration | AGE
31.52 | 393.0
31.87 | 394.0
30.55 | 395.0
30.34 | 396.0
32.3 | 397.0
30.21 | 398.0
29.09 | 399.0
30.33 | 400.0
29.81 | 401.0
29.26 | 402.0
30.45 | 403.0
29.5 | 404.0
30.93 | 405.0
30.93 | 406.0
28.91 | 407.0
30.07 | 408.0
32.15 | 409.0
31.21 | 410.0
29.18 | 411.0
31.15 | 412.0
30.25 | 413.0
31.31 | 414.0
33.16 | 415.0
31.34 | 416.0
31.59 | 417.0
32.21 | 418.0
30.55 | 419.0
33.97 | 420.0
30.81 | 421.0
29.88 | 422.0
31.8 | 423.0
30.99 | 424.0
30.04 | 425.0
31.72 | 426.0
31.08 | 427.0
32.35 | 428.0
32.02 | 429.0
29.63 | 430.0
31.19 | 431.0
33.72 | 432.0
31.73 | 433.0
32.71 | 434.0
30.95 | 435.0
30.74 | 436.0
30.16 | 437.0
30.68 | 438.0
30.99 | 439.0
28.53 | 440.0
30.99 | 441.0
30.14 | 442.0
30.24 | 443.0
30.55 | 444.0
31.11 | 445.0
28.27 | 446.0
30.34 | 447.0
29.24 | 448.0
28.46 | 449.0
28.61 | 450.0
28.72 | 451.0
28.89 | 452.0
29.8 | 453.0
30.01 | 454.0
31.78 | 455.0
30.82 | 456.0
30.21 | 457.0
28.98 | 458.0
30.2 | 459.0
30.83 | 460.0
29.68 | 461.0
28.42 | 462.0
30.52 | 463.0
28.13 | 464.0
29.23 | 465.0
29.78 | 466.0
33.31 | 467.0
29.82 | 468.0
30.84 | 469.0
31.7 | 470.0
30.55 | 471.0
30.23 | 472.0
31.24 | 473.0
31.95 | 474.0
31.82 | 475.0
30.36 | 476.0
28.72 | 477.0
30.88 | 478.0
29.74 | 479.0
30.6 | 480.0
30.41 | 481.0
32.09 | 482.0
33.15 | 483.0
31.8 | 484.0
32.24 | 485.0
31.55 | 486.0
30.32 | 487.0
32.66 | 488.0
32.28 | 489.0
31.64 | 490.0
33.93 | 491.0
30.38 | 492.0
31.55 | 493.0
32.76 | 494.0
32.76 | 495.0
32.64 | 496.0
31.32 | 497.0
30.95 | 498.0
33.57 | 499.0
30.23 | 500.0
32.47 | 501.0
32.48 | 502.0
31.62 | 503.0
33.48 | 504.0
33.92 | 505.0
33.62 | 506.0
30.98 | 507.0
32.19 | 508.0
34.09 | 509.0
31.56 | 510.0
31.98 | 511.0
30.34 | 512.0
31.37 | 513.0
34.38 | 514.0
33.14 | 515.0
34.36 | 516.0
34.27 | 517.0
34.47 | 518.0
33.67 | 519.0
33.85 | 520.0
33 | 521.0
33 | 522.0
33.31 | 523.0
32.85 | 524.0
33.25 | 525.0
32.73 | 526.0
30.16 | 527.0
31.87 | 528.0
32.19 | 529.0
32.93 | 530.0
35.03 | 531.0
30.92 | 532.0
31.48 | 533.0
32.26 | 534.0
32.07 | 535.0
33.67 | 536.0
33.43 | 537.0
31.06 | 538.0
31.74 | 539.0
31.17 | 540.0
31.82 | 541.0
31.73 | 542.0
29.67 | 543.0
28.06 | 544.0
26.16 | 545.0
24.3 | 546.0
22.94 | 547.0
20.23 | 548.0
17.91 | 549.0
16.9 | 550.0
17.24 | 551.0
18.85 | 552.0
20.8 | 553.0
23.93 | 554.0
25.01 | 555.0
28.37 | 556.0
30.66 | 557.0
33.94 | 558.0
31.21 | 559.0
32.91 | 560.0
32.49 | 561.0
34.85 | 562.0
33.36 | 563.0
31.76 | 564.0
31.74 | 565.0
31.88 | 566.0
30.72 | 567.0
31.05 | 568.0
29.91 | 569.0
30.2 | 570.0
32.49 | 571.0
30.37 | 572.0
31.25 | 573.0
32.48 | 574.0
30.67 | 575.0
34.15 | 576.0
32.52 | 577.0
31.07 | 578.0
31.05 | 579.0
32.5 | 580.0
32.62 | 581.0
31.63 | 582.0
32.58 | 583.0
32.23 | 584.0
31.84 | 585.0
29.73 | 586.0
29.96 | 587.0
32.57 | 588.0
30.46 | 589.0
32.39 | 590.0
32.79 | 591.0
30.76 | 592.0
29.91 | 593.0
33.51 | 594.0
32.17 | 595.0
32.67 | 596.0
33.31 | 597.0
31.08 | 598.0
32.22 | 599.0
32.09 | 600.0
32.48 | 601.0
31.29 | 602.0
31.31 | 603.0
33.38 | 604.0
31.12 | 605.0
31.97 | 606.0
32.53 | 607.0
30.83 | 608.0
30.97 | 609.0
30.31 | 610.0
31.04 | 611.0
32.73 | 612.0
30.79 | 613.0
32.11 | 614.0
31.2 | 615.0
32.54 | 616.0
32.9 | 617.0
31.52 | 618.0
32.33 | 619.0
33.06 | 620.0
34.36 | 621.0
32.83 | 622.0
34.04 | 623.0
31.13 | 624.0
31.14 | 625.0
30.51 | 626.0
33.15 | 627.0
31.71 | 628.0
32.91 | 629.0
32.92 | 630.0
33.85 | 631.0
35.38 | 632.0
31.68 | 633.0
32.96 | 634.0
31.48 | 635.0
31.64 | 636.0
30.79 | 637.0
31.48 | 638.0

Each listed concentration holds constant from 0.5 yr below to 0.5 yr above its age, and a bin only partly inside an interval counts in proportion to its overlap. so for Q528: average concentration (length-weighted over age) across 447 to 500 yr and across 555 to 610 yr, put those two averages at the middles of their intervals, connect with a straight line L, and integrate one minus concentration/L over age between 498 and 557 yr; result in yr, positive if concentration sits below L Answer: 1.9 yr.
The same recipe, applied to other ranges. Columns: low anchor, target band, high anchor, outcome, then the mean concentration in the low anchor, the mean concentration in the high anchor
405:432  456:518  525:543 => 0.4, 31.2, 32.1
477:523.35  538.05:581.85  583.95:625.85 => 4.2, 32.3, 31.9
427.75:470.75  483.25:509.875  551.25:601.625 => -1.4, 30.3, 31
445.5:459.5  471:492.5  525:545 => -0.7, 29.6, 31.7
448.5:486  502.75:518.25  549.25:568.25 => -1.9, 30.4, 28.1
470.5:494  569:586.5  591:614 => 0.0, 31.3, 31.8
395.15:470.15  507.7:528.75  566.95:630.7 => -1.1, 30.5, 31.9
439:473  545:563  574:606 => 3.3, 30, 31.9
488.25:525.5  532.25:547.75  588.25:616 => 1.1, 32.6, 31.8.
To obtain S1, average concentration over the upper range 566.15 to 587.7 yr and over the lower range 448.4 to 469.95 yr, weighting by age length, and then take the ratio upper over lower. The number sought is 1.05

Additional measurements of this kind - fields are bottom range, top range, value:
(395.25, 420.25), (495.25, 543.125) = 1.06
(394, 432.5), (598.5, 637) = 1.04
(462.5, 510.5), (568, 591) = 1.00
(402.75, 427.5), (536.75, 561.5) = 0.87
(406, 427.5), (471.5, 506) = 1.02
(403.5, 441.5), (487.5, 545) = 1.04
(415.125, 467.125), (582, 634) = 1.05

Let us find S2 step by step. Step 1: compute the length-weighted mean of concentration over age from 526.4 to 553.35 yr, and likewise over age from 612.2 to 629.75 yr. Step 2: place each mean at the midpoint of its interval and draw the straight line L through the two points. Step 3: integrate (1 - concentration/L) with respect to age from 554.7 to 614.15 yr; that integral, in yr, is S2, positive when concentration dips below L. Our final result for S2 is -2.5 yr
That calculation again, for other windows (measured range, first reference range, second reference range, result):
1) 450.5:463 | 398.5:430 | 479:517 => 0.7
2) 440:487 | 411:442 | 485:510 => 2.1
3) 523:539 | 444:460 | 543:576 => -2.2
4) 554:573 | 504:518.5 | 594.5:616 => 0.7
